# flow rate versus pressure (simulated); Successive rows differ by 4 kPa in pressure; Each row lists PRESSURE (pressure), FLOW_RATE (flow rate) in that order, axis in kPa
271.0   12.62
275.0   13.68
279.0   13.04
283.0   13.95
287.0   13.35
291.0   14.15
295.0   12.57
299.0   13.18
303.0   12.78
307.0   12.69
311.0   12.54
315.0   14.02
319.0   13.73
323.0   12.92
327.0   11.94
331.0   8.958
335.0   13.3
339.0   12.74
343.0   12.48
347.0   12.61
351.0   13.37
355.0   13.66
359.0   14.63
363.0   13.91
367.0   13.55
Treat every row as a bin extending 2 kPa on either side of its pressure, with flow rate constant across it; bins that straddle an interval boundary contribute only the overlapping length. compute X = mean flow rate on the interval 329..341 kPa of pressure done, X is 11.7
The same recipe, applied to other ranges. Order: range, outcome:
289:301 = 13.3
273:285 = 13.6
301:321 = 13.2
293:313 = 12.8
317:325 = 13.3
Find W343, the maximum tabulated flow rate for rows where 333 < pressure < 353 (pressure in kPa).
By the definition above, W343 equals 13.37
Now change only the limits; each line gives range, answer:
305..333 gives 14.02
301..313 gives 12.78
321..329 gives 12.92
